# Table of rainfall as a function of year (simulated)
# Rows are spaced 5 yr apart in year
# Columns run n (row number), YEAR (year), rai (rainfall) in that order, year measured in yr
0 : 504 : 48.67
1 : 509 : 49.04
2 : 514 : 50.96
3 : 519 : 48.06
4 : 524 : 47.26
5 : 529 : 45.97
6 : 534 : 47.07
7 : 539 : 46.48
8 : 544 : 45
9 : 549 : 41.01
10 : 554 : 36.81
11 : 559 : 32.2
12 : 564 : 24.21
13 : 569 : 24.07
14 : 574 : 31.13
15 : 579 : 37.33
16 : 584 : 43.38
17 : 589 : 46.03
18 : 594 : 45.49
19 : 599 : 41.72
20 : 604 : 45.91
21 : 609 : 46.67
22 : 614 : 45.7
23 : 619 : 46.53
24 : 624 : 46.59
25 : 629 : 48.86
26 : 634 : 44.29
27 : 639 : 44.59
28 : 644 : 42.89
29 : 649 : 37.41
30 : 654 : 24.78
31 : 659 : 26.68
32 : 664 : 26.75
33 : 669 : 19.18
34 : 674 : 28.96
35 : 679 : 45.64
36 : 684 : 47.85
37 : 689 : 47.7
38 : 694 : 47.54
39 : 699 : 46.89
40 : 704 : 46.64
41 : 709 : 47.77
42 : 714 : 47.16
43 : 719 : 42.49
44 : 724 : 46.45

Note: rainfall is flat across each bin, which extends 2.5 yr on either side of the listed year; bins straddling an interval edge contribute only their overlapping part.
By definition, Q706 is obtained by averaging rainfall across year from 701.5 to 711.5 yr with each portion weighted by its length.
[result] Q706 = 47.2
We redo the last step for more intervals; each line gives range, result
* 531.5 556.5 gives 43.3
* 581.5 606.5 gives 44.5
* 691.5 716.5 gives 47.2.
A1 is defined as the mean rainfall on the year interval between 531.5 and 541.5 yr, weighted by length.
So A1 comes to 46.8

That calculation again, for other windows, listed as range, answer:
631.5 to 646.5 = 43.9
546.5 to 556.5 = 38.9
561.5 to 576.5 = 26.5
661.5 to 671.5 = 23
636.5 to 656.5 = 37.4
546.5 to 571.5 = 31.7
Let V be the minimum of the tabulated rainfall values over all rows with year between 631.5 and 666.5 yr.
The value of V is 24.78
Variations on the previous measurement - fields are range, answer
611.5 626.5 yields 45.7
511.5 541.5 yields 45.97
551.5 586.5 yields 24.07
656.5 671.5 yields 19.18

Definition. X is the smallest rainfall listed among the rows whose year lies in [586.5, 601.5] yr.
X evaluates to 41.72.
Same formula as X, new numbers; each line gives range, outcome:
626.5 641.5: 44.29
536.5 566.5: 24.21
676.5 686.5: 45.64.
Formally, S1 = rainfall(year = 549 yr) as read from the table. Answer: 41.01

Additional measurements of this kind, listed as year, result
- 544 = 45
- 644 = 42.89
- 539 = 46.48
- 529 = 45.97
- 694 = 47.54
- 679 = 45.64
